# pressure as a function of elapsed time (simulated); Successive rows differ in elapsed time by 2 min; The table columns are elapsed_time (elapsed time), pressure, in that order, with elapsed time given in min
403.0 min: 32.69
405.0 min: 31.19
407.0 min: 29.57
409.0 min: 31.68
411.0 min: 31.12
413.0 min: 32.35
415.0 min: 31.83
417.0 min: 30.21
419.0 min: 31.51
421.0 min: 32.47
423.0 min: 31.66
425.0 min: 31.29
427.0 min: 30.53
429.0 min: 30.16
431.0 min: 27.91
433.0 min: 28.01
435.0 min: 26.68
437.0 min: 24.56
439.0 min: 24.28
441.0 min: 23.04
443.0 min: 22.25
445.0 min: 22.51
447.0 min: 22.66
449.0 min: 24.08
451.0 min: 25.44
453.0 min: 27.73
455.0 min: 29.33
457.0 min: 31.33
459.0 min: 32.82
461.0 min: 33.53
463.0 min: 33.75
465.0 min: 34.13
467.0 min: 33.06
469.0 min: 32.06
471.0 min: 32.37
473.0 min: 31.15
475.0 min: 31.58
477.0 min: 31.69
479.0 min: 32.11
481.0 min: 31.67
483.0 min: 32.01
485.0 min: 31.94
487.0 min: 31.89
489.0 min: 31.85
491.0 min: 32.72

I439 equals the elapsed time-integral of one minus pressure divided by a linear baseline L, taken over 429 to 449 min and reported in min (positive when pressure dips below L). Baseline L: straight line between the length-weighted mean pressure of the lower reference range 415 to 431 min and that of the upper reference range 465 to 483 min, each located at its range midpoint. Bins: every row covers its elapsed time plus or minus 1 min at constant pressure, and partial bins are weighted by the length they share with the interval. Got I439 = 4.1 min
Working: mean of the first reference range 31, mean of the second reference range 32.1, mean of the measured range 24.9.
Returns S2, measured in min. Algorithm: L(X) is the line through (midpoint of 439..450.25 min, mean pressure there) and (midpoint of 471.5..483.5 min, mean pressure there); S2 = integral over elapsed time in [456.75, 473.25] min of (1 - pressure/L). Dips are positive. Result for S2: -2.6 min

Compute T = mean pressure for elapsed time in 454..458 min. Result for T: 30.3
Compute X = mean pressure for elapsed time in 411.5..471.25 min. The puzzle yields 29.1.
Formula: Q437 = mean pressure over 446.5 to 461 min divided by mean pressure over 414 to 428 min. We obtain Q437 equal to 0.90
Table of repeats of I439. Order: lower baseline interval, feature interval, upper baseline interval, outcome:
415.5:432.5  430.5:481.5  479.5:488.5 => 4.1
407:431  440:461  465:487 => 3.4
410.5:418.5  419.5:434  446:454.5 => -0.5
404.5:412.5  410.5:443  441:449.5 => -2.4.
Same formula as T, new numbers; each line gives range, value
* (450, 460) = 29.3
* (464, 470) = 33.1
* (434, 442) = 24.6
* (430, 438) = 26.8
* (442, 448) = 22.5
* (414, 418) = 31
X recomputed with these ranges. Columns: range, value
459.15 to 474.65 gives 32.8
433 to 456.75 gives 25.1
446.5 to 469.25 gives 30.1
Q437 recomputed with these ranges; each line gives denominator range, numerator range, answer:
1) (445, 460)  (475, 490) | 1.17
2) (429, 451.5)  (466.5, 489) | 1.28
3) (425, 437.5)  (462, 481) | 1.14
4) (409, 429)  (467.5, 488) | 1.02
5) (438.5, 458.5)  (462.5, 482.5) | 1.27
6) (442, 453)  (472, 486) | 1.33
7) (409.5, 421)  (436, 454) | 0.76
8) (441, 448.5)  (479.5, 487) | 1.41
